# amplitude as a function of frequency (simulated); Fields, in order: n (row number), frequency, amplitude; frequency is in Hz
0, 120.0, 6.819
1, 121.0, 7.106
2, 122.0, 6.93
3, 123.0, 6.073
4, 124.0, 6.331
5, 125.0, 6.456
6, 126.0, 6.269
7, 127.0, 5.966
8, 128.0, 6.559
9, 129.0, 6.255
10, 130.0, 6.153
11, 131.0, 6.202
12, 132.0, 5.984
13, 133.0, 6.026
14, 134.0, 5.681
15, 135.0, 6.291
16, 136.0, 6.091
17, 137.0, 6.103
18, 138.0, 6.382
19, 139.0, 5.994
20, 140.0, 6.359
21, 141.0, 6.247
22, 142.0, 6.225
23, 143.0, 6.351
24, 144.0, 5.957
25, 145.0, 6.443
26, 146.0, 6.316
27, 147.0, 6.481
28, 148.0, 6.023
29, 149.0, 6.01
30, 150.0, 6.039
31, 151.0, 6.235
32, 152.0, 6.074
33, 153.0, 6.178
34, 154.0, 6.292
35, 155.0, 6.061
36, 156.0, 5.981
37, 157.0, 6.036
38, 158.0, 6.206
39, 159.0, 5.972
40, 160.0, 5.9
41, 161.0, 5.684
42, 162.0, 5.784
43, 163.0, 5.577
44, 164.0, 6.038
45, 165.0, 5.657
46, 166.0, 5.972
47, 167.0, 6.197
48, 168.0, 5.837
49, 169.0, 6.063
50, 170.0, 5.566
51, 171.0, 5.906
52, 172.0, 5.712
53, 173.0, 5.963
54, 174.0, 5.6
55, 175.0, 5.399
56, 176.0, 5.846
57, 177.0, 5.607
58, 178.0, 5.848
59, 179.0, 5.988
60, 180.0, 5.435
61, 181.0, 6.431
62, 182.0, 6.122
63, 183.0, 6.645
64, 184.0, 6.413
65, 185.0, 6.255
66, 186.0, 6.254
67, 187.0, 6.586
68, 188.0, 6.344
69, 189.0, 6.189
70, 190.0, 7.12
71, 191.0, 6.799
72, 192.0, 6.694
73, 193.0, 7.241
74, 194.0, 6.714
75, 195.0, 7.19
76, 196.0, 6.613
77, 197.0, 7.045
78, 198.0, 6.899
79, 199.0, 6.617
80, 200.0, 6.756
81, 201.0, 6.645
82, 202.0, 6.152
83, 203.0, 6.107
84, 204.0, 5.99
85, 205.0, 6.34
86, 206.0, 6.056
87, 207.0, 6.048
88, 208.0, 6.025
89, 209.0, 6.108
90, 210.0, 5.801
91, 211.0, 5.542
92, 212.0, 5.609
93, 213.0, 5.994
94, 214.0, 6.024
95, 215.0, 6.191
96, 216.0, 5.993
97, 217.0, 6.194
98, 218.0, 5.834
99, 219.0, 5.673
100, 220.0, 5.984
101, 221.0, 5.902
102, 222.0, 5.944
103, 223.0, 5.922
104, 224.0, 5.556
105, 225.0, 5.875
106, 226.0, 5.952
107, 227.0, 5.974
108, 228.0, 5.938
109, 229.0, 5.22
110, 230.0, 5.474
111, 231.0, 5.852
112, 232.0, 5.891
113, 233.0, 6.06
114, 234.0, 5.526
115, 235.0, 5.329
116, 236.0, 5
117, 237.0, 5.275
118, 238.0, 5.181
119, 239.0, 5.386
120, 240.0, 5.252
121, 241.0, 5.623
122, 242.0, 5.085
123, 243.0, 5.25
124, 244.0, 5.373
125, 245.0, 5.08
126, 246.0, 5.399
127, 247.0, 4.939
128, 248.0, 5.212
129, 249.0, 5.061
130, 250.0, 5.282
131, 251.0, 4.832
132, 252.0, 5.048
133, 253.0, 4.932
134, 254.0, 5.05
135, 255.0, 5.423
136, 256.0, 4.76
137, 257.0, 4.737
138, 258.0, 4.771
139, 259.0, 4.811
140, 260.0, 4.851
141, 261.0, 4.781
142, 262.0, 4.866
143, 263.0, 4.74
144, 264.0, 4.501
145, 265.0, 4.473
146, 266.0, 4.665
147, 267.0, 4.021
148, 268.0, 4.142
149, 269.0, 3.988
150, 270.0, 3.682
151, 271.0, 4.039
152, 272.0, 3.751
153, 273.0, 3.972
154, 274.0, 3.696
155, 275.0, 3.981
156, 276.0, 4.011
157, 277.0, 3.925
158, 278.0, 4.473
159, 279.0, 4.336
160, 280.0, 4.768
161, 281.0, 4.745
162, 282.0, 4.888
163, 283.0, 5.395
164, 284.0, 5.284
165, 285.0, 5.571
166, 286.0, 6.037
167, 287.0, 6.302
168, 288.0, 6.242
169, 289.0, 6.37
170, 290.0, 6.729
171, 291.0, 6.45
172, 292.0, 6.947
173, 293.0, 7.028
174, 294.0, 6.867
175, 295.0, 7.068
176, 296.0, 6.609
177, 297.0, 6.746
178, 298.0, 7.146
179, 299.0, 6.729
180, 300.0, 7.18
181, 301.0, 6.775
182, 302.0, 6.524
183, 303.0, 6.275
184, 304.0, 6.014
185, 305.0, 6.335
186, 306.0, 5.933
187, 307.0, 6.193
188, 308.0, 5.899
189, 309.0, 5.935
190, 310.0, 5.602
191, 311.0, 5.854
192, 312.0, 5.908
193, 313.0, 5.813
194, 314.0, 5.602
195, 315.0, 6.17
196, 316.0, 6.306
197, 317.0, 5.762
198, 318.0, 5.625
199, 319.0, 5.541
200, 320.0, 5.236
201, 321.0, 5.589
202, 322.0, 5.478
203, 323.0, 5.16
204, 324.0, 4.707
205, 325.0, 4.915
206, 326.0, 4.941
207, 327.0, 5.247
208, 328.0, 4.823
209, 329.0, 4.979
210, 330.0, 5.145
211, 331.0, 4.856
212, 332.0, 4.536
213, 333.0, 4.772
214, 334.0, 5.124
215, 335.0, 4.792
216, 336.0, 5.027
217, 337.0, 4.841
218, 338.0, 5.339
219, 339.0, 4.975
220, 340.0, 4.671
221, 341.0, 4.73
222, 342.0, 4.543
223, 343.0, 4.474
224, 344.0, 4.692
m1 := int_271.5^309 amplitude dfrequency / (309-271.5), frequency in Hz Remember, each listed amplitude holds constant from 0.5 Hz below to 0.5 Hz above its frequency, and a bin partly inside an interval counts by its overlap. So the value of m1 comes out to 5.76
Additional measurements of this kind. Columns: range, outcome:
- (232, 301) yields 5.25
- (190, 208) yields 6.58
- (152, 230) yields 6.1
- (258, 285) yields 4.44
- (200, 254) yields 5.66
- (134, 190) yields 6.06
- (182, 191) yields 6.47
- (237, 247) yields 5.27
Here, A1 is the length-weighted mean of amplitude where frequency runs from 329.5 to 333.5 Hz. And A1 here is 4.83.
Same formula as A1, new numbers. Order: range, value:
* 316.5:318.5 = 5.69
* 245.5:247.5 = 5.17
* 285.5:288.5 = 6.19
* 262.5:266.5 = 4.59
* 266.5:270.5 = 3.96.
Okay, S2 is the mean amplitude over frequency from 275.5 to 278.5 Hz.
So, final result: 4.14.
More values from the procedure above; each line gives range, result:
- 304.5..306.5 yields 6.13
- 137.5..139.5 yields 6.19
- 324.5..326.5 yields 4.93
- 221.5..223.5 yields 5.93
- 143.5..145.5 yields 6.2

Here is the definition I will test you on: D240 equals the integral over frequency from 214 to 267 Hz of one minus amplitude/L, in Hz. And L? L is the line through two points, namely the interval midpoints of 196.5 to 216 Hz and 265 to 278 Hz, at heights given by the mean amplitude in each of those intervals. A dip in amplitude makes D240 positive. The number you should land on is -3.0 Hz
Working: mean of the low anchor 6.2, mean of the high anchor 4.03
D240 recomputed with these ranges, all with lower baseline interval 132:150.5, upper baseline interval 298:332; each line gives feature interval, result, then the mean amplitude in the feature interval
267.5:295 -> 3.2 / 5.13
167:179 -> 0.6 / 5.79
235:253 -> 2.2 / 5.19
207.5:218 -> 0.1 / 5.94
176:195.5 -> -1.1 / 6.4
